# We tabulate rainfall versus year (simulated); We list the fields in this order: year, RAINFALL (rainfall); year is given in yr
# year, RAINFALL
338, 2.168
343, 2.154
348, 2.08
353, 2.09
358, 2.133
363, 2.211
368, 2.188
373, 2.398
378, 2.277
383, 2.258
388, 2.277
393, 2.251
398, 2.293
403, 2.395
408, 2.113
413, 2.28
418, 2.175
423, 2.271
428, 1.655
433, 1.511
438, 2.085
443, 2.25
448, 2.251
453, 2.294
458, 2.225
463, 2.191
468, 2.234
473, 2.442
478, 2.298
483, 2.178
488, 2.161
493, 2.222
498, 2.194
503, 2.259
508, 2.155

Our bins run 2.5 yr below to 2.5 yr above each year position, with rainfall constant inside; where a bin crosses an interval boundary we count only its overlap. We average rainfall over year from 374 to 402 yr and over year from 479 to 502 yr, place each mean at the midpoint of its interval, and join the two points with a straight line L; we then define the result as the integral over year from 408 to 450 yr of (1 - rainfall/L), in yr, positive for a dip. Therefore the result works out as 3.6 yr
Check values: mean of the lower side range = 2.28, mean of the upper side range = 2.2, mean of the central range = 2.06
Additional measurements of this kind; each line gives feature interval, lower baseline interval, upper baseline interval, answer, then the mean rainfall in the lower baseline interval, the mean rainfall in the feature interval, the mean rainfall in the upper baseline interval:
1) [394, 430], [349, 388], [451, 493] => 0.9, 2.22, 2.18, 2.25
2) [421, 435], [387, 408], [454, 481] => 2.9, 2.28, 1.81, 2.28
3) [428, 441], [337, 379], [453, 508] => 2.5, 2.19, 1.79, 2.24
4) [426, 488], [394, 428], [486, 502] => 1.8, 2.21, 2.14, 2.2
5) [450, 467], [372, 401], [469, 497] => 0.2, 2.29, 2.24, 2.26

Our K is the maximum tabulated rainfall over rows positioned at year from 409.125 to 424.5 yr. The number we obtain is 2.28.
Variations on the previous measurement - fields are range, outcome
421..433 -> 2.271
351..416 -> 2.398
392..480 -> 2.442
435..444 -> 2.25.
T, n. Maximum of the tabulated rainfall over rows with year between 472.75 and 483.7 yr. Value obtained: 2.442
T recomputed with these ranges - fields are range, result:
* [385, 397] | 2.277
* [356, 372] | 2.211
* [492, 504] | 2.259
